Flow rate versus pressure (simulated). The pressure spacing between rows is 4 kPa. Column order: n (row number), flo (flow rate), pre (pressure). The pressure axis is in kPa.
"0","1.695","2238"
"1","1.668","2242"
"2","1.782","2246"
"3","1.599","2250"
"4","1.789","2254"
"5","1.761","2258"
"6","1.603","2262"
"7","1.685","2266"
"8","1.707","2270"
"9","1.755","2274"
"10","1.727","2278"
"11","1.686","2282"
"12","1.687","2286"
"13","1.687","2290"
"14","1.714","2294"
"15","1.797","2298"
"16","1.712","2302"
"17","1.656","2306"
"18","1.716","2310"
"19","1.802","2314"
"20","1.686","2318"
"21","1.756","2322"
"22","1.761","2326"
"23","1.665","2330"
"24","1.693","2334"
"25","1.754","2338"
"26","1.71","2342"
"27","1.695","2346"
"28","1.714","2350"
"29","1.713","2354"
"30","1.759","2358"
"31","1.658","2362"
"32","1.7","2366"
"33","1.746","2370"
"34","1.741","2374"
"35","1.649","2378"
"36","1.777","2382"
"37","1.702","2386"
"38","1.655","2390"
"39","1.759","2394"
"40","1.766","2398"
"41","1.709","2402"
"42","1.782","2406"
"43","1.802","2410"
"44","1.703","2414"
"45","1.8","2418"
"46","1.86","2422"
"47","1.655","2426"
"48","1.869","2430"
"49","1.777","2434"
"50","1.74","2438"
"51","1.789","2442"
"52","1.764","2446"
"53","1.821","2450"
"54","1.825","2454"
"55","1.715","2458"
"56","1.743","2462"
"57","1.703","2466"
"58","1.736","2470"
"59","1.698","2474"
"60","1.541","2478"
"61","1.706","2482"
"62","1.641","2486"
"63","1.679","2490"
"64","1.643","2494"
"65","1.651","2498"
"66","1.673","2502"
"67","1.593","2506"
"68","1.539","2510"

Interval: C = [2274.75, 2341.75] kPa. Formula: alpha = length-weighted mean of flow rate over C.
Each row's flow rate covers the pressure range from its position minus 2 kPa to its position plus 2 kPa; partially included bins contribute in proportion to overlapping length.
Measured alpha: 1.72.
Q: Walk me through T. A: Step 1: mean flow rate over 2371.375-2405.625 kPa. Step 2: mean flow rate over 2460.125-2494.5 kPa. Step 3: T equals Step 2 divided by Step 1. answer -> 0.97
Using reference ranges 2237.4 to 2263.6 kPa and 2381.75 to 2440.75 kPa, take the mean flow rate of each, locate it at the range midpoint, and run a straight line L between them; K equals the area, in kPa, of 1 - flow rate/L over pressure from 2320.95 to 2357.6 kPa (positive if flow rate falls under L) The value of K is 0.3 kPa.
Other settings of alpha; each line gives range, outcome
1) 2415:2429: 1.77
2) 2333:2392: 1.71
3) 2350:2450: 1.75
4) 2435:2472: 1.76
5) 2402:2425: 1.78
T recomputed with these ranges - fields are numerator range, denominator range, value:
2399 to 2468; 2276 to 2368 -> 1.03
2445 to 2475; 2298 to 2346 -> 1.02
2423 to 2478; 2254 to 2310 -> 1.02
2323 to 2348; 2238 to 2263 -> 1.01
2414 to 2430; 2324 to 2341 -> 1.03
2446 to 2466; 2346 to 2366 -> 1.03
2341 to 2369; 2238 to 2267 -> 1.01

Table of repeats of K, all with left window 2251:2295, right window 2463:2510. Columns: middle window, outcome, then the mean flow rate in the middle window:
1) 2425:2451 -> -1.68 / 1.78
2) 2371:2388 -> -0.37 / 1.72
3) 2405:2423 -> -1.21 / 1.79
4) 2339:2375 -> -0.61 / 1.72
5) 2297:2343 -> -0.78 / 1.72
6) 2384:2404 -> -0.47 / 1.72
